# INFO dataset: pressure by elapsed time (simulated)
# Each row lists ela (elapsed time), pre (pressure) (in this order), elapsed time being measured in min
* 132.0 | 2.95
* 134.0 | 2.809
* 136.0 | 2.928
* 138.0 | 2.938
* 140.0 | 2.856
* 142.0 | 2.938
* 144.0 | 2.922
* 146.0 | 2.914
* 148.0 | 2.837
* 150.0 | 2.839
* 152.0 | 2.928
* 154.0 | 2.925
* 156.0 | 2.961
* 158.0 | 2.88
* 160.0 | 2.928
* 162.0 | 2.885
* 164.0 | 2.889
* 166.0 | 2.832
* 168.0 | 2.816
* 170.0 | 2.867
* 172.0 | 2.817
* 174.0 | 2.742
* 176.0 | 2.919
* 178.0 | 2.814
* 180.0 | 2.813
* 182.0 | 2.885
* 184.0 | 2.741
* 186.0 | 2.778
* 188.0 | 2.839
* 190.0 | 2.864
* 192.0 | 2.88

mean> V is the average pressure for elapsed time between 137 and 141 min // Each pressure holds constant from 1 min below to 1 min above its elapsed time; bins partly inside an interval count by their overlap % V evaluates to 2.9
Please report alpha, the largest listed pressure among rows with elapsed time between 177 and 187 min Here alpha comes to 2.885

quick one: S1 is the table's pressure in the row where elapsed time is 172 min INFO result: 2.817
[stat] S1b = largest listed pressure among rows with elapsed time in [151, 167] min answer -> 2.961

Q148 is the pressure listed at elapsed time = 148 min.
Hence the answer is 2.837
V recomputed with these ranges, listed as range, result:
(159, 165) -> 2.9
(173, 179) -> 2.83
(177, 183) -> 2.84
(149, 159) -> 2.91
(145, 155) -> 2.89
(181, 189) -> 2.81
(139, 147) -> 2.91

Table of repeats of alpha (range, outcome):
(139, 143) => 2.938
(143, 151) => 2.922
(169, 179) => 2.919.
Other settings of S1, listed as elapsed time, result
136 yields 2.928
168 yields 2.816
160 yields 2.928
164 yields 2.889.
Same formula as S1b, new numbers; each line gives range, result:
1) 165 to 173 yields 2.867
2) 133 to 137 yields 2.928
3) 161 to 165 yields 2.889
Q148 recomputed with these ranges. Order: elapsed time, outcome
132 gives 2.95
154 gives 2.925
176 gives 2.919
